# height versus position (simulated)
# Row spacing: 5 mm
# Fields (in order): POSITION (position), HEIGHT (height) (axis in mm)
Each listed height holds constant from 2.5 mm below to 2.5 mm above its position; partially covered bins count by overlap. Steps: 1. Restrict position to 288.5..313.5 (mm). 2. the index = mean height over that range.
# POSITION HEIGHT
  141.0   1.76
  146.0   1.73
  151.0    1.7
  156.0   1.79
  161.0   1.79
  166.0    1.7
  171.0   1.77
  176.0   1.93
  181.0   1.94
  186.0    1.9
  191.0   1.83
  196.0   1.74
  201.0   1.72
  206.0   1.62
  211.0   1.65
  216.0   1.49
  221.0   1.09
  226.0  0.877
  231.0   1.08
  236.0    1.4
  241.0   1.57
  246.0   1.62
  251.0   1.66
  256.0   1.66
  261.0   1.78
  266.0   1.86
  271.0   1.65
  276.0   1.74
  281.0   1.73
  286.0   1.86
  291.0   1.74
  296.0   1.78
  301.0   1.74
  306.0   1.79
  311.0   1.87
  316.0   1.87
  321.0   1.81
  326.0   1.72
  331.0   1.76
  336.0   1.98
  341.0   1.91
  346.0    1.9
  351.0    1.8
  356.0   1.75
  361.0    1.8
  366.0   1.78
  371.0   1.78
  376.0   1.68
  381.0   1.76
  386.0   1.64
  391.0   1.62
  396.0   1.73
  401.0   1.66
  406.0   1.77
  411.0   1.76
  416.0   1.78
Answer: 1.78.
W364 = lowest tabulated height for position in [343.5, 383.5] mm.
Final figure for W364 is 1.68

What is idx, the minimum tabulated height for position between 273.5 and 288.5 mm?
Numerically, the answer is 1.73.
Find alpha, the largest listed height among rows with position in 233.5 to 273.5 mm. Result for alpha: 1.86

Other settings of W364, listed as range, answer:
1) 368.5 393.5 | 1.62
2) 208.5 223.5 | 1.09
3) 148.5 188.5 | 1.7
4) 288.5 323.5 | 1.74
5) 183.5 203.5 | 1.72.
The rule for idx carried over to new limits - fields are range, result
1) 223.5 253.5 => 0.877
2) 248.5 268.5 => 1.66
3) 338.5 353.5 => 1.8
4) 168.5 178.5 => 1.77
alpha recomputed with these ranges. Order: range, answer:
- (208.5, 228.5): 1.65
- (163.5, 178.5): 1.93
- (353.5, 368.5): 1.8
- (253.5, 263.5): 1.78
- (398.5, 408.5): 1.77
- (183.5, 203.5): 1.9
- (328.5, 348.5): 1.98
